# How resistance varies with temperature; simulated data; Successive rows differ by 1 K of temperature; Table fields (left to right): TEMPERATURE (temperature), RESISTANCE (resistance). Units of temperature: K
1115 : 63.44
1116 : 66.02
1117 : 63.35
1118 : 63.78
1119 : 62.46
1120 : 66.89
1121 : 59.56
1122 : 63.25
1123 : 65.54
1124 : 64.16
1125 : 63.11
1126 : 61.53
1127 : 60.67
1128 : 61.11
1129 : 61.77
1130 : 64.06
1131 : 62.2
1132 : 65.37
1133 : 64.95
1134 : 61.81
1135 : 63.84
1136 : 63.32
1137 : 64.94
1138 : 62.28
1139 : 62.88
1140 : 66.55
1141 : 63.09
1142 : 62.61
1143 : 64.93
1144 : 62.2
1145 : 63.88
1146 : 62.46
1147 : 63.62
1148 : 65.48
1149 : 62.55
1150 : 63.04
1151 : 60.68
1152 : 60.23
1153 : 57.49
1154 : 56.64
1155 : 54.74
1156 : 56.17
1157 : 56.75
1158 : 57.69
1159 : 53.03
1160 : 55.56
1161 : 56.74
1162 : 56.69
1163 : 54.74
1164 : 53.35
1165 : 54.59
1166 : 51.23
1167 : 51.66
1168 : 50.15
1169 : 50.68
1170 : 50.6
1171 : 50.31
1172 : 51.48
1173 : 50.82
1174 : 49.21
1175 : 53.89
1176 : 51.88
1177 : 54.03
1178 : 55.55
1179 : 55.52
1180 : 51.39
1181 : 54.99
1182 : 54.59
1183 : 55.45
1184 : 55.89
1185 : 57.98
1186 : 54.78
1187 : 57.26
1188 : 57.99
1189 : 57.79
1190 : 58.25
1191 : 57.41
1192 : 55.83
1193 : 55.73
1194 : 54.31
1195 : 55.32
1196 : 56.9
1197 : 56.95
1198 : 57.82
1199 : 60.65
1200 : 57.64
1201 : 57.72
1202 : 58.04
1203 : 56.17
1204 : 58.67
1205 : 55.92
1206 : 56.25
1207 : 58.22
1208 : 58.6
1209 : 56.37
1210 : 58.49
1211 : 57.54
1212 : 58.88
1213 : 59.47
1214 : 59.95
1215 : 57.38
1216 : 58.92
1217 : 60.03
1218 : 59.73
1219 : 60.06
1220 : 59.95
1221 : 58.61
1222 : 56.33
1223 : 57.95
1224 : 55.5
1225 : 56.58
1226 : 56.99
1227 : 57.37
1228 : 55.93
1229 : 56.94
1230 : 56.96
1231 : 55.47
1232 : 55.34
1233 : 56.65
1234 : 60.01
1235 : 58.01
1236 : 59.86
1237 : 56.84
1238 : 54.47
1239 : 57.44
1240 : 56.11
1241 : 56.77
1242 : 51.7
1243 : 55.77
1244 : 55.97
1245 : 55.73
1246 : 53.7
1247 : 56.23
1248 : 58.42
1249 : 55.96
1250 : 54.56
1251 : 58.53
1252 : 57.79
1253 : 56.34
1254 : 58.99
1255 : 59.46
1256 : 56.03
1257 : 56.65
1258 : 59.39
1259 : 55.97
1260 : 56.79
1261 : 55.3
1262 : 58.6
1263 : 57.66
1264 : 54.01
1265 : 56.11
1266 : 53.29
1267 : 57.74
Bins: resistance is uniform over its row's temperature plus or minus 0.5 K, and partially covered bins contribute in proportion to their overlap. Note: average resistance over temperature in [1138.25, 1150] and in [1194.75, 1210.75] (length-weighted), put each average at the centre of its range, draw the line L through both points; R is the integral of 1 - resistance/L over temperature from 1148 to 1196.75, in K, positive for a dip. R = 4.29 K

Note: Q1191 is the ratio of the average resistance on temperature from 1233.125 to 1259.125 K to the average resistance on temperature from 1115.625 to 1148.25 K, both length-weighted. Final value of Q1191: 0.9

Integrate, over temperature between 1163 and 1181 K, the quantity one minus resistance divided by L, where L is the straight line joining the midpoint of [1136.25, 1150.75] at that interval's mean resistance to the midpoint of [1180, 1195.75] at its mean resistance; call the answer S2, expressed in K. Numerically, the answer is 2.0 K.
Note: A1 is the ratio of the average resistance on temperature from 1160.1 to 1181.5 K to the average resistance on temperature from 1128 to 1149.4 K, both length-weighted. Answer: 0.8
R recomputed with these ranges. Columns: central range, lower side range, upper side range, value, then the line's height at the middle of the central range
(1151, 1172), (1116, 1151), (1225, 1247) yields 2.4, 61.4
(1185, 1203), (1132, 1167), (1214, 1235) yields 0.5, 58.6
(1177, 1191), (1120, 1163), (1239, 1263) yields 0.8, 59.5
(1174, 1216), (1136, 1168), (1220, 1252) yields 0.9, 57.9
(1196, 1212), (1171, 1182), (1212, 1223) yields -0.2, 57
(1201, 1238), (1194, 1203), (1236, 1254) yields -0.6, 56.8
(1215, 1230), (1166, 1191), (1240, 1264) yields -0.6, 55.5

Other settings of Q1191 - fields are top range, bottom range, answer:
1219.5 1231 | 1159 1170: 1.07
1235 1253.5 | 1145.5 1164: 0.96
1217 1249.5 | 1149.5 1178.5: 1.04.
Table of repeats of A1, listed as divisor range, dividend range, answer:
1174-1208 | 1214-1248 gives 1.02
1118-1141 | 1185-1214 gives 0.91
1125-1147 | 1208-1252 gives 0.91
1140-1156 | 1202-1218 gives 0.94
